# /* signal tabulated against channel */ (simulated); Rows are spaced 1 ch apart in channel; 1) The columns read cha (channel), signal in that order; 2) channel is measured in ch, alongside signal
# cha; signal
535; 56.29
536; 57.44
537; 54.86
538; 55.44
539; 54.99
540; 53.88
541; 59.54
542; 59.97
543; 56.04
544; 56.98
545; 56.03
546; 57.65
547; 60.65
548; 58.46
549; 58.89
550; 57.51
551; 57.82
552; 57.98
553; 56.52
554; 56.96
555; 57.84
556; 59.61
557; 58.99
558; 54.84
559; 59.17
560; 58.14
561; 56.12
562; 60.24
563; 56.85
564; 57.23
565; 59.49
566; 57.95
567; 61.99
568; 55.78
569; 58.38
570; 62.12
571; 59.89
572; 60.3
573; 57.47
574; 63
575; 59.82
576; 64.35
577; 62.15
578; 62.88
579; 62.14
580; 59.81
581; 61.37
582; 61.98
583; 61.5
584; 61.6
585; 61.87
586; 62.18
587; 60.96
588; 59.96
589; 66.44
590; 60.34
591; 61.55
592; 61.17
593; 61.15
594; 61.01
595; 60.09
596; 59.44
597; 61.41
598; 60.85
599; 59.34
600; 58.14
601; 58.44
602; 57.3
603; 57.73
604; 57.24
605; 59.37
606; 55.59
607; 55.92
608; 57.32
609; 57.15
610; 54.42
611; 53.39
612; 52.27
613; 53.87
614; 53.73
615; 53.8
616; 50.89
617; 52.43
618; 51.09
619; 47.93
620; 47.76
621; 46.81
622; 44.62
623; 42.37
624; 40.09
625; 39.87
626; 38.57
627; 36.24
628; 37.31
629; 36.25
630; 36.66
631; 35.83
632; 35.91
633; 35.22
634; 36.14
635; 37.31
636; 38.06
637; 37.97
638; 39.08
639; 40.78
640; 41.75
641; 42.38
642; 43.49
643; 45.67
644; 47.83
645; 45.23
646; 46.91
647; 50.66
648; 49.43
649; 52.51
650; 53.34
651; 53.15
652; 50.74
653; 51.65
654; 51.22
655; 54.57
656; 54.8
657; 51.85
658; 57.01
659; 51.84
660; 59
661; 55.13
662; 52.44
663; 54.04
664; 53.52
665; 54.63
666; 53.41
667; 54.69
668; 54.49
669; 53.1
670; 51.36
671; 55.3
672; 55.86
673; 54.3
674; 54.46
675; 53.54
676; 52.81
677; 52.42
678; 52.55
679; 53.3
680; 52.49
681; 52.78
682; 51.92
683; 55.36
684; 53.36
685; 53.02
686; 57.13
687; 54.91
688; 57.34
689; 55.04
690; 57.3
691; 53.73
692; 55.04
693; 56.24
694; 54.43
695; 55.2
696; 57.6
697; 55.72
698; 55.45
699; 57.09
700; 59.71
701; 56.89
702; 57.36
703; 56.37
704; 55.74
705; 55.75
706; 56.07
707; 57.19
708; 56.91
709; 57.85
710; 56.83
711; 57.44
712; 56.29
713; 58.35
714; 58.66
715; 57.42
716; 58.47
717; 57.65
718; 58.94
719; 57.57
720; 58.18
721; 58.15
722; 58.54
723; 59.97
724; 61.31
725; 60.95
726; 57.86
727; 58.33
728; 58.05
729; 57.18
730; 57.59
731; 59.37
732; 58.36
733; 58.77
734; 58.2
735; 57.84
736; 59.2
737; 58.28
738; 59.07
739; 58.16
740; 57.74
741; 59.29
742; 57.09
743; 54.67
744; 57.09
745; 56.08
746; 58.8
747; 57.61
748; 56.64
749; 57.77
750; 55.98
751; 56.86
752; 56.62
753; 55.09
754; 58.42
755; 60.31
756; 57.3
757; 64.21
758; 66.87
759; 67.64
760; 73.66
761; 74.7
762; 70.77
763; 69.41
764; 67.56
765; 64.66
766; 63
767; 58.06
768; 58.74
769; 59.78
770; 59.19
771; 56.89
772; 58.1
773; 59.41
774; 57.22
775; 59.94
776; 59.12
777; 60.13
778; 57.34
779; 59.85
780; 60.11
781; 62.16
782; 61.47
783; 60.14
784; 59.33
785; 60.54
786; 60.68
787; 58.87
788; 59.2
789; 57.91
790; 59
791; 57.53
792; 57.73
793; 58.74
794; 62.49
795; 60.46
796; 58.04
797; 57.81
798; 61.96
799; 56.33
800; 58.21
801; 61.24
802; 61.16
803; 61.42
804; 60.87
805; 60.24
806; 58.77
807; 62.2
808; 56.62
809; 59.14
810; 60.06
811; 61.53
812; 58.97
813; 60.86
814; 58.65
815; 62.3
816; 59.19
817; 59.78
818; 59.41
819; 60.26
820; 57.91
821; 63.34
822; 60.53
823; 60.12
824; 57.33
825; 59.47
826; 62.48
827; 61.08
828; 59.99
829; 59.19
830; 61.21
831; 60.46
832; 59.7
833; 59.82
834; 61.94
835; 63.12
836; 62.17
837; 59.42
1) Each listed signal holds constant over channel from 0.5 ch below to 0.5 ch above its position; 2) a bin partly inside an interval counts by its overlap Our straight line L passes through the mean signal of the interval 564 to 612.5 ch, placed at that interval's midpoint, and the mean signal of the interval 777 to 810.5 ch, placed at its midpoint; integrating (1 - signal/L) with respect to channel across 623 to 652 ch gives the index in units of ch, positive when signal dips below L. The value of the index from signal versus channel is 8.6 ch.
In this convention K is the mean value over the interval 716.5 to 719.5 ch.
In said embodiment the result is 58.1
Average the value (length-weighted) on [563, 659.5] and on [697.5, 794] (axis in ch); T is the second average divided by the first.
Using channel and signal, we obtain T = 1.1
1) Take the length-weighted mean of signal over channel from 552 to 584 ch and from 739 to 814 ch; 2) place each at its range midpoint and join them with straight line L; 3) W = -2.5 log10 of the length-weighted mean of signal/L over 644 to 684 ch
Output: 0.13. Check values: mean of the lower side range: 59.5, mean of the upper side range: 60.1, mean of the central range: 53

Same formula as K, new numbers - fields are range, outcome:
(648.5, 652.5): 52.4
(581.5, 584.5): 61.7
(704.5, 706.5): 55.9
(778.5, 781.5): 60.7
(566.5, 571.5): 59.6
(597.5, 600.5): 59.4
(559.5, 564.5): 57.7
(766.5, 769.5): 58.9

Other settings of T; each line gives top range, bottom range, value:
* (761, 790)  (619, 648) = 1.48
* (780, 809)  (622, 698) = 1.21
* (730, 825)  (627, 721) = 1.16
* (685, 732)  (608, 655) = 1.25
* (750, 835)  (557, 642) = 1.13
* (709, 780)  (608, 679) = 1.23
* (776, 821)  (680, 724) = 1.06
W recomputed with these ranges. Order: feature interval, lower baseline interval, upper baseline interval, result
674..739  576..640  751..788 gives 0.02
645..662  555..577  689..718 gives 0.10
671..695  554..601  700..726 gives 0.08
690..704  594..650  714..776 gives -0.02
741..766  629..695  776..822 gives -0.09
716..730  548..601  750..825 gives 0.03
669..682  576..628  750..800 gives 0.09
